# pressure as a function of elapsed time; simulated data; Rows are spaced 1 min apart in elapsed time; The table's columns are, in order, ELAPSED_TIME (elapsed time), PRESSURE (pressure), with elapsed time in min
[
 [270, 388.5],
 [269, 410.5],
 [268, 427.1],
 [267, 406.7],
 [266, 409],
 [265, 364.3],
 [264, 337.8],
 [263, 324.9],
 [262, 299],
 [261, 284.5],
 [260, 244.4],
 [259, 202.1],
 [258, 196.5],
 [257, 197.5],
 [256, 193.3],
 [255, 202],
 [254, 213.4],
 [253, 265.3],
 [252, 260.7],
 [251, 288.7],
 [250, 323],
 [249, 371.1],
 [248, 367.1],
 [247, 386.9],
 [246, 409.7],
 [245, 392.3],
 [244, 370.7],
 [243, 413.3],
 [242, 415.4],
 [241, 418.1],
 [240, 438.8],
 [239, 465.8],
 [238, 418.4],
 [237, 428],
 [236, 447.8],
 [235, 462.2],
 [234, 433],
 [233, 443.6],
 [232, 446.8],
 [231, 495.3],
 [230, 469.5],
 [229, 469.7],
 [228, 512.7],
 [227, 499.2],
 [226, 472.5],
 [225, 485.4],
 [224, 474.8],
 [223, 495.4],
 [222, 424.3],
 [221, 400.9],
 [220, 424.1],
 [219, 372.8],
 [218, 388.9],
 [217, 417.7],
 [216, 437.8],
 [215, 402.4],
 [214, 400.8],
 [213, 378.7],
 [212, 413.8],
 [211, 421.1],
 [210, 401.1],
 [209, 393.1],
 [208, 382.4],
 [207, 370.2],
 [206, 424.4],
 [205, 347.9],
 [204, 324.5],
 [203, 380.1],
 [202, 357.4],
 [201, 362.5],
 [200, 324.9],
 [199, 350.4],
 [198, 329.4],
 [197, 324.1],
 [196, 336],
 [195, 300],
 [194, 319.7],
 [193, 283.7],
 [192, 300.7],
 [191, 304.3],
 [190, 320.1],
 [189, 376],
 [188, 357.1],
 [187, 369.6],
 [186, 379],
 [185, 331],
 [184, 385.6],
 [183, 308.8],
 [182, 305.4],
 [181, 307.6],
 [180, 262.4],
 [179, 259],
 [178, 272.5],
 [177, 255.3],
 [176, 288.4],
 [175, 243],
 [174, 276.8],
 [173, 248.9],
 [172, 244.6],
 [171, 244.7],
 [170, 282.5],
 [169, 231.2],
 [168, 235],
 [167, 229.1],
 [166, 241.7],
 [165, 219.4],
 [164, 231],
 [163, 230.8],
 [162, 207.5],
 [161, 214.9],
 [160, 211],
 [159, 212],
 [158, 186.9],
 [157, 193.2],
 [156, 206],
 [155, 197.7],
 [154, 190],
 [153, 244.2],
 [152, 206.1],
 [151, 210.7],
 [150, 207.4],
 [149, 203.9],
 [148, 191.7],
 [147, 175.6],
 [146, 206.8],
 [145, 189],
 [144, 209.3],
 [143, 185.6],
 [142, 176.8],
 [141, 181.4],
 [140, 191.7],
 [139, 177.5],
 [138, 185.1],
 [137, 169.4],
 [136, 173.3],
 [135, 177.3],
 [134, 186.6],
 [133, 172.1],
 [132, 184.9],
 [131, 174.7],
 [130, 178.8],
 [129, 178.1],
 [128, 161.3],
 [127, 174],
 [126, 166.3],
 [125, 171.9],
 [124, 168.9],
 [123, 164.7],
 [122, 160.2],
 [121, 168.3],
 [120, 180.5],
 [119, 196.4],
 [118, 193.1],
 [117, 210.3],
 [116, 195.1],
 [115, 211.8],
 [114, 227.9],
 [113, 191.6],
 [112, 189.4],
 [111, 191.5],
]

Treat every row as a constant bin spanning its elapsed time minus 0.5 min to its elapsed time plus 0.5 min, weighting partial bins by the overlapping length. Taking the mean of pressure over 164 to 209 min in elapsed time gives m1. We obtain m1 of 309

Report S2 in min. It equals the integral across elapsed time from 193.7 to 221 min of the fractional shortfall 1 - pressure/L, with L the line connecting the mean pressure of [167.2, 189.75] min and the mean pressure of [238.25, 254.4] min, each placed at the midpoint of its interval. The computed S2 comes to -4.3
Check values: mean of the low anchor 293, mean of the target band 374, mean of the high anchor 364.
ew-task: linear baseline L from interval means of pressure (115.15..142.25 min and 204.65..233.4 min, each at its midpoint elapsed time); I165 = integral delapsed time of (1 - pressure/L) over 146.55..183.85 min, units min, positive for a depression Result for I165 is 6.0 min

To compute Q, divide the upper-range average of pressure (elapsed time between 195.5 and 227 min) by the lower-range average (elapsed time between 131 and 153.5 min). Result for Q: 2.1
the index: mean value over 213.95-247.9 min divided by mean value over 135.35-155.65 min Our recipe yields 2.25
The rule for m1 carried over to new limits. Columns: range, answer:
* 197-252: 408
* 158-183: 248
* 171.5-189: 302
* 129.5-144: 181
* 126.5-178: 208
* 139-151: 193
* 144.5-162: 203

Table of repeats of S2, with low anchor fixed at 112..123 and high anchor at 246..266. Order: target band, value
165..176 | -1.0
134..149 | 1.6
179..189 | -4.0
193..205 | -4.2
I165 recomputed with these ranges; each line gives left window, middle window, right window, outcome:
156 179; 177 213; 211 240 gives -0.95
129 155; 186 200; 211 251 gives -0.25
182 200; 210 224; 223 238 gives 0.18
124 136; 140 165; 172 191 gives 3.10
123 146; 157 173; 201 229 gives 2.45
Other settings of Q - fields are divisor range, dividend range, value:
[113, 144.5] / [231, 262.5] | 1.90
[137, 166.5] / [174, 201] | 1.56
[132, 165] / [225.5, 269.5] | 1.88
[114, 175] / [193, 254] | 1.98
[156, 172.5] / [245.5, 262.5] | 1.23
